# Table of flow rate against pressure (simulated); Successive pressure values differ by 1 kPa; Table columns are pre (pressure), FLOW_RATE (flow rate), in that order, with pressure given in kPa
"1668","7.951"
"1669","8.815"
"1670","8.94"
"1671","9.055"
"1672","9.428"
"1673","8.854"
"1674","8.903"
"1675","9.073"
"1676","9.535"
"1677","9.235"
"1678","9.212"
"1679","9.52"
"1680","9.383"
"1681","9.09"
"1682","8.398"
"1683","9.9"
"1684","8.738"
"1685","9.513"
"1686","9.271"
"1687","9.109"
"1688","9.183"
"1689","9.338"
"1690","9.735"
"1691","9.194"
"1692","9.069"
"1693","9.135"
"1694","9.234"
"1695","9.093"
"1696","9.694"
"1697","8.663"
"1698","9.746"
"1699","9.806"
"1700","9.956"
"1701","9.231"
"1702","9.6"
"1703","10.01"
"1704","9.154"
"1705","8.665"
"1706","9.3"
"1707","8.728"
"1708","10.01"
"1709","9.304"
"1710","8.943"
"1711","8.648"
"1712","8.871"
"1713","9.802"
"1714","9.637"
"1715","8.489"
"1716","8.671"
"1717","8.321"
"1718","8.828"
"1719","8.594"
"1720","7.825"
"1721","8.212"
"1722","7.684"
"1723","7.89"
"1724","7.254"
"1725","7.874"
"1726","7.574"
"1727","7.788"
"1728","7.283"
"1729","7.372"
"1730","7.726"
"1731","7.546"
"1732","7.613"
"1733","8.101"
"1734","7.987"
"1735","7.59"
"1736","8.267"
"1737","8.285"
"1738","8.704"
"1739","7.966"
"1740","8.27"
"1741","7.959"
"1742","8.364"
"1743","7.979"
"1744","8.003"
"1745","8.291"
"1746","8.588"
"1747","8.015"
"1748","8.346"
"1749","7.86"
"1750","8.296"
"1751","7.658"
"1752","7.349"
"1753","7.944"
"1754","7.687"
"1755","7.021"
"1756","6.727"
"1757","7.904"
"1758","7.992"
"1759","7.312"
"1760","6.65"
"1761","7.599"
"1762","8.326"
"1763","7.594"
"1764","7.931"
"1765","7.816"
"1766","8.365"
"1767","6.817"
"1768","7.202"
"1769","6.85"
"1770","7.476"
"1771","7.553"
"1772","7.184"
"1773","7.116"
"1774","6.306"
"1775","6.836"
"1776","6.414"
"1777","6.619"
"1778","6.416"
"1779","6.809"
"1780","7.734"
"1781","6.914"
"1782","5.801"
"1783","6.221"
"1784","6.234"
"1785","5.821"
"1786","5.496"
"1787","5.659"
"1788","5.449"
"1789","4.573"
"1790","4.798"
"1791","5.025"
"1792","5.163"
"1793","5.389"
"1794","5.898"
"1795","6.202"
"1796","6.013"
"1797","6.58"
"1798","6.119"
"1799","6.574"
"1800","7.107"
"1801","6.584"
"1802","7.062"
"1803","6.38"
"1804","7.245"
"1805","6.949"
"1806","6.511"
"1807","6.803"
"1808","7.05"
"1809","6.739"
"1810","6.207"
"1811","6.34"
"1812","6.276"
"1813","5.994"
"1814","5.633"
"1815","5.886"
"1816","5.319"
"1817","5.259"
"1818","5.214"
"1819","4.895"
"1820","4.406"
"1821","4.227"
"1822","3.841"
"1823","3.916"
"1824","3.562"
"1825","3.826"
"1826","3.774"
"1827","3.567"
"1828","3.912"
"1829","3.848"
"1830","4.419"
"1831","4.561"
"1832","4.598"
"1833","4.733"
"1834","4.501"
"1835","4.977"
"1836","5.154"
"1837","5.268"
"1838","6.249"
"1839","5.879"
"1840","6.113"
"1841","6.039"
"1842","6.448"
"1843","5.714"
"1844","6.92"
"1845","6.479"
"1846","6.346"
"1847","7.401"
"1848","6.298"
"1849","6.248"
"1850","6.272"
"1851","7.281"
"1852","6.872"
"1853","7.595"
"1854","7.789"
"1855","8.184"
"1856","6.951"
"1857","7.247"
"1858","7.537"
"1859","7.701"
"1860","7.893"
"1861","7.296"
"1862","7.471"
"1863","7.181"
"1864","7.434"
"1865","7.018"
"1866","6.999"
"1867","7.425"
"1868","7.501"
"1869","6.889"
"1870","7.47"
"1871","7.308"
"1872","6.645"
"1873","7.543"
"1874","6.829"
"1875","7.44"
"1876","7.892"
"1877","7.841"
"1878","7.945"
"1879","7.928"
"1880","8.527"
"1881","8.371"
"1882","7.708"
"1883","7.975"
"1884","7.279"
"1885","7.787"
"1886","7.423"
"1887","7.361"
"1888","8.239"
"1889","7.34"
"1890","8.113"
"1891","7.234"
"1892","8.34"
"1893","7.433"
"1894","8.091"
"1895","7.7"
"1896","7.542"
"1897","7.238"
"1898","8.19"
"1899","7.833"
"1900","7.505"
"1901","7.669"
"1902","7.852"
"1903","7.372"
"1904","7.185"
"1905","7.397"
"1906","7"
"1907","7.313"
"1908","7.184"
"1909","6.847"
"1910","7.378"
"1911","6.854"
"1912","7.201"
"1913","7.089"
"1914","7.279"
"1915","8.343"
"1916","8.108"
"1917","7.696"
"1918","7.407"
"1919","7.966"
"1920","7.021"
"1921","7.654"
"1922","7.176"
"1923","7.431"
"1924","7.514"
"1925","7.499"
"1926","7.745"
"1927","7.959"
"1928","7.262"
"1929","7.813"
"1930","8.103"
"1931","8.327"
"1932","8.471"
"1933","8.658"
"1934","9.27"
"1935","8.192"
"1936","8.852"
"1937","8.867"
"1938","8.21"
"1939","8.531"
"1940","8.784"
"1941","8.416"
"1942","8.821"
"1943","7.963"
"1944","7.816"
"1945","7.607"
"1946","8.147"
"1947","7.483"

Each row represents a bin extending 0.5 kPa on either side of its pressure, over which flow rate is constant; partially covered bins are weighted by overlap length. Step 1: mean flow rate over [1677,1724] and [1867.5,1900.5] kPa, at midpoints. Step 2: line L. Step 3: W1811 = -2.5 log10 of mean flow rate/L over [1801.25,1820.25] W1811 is 0.32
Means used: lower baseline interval 9.08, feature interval 6.14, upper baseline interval 7.65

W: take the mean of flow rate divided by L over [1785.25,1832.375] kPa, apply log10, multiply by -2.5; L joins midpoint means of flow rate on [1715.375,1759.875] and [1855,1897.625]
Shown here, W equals 0.376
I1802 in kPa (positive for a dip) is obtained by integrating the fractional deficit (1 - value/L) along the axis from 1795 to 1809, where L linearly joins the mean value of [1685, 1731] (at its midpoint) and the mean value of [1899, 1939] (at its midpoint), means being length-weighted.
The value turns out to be 2.8 kPa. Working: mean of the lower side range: 8.83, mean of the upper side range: 7.72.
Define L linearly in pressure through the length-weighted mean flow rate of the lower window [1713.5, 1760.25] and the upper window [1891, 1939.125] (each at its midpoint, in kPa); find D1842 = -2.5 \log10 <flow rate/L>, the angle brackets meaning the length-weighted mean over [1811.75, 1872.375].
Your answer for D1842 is 0.29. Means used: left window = 7.95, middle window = 5.99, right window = 7.73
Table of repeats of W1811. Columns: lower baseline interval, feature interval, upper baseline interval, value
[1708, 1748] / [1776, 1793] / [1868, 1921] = 0.33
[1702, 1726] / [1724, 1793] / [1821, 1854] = 0.04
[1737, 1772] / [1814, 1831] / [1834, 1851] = 0.42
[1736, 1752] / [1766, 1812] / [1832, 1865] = 0.16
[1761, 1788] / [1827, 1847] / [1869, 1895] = 0.34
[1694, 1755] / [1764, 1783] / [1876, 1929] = 0.17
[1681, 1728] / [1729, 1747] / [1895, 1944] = 0.09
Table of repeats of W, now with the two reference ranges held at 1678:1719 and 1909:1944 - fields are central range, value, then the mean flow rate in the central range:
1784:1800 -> 0.45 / 5.71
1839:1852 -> 0.28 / 6.46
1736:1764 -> 0.13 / 7.89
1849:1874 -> 0.14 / 7.28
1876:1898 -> 0.05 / 7.79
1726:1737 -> 0.17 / 7.75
